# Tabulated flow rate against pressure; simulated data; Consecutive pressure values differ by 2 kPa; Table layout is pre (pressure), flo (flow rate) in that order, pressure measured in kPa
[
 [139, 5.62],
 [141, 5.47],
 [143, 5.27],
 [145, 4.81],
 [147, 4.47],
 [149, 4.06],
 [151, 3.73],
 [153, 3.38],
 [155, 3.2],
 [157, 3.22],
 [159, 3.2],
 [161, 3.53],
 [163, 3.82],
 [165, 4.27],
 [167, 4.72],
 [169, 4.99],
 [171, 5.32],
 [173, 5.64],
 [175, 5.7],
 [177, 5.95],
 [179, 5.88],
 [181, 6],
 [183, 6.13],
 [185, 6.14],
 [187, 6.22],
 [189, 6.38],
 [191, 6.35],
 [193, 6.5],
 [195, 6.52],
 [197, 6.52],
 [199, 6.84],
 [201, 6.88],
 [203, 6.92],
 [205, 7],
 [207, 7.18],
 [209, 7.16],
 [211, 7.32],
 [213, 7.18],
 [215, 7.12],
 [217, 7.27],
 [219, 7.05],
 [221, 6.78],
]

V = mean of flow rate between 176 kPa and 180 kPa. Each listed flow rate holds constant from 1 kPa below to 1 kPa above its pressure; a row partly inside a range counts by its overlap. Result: 5.92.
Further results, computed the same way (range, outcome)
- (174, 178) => 5.83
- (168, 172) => 5.16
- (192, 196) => 6.51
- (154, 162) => 3.29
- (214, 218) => 7.2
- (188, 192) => 6.37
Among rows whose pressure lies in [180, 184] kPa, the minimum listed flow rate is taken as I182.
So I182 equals 6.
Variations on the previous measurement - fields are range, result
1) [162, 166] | 3.82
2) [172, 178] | 5.64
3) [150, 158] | 3.2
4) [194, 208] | 6.52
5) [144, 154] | 3.38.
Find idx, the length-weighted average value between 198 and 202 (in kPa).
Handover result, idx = 6.86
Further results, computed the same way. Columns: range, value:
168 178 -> 5.52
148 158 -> 3.52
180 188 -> 6.12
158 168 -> 3.91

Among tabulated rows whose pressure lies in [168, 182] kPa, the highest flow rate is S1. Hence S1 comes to 6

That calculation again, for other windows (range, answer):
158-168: 4.72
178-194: 6.5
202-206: 7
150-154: 3.73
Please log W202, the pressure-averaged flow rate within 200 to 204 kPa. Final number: 6.9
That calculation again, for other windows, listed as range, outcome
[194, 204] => 6.74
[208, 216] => 7.2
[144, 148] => 4.64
